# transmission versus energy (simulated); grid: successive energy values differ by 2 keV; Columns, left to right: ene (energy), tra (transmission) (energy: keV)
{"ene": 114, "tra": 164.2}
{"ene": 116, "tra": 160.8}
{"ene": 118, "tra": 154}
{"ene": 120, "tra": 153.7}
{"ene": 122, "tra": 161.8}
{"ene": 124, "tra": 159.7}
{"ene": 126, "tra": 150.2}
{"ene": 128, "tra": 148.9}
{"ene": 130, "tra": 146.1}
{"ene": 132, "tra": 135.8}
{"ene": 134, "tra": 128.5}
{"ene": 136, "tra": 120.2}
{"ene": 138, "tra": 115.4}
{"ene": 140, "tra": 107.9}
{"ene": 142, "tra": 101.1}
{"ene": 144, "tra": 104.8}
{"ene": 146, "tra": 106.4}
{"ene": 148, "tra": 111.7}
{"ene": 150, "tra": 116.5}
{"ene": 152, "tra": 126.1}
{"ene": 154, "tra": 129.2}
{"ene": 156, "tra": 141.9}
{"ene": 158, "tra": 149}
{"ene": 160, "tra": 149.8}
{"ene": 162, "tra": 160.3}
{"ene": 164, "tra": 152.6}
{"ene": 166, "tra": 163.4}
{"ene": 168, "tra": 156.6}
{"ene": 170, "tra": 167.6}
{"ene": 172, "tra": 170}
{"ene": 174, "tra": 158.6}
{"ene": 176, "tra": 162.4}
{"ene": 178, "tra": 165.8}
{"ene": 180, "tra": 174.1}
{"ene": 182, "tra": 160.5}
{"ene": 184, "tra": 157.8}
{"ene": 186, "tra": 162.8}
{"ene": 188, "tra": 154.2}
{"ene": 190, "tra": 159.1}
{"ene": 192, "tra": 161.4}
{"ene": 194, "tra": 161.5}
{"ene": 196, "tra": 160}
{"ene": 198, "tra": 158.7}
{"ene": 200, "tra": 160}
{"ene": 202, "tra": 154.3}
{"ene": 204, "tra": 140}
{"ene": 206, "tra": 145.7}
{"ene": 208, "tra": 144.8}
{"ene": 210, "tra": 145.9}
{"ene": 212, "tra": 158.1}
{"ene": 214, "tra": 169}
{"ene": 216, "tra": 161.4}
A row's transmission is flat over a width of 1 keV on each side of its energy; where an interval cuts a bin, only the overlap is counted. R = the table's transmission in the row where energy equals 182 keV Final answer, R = 160.5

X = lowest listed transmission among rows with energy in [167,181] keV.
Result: 156.6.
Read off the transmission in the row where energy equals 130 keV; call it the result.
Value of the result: 146.1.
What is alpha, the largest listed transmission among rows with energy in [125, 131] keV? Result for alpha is 150.2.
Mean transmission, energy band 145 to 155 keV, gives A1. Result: 118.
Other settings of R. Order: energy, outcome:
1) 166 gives 163.4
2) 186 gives 162.8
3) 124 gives 159.7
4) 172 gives 170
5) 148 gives 111.7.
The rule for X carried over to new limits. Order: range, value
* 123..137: 120.2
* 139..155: 101.1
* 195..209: 140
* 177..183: 160.5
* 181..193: 154.2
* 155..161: 141.9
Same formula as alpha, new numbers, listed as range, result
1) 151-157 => 141.9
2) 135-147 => 120.2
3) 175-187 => 174.1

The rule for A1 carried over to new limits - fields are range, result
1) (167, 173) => 165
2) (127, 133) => 144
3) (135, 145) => 110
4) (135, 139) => 118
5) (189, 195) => 161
